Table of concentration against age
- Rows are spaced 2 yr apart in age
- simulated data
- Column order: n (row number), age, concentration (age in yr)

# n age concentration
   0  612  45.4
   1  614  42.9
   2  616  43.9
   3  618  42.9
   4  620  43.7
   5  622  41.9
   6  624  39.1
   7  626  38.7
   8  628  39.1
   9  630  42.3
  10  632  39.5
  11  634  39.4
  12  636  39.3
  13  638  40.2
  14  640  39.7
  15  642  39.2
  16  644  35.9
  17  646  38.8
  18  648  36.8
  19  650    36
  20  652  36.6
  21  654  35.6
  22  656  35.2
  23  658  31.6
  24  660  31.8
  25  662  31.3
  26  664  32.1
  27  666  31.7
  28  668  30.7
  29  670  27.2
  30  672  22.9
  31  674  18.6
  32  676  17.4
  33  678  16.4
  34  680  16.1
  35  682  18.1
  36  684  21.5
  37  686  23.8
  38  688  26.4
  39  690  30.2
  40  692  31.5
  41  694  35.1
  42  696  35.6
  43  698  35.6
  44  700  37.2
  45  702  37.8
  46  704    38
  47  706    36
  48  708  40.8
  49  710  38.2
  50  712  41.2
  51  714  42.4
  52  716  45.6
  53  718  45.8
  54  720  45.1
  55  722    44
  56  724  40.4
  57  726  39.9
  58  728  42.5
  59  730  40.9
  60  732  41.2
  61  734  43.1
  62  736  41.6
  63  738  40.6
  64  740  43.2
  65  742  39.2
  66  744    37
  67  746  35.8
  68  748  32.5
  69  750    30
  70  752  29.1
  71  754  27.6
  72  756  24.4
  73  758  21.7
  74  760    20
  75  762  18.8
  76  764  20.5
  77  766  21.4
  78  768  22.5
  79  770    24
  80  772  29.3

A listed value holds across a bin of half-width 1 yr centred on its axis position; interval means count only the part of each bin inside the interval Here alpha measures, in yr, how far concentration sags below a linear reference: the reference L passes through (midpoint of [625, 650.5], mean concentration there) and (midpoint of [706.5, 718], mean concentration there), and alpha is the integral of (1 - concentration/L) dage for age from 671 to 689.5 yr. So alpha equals 9.2 yr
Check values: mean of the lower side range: 38.9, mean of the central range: 20.4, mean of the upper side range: 41.8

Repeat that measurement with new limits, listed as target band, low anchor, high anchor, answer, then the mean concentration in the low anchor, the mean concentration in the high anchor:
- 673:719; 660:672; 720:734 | 5.98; 30.1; 41.9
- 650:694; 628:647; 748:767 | 9.70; 39.4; 24.2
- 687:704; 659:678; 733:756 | -2.31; 26.5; 35.8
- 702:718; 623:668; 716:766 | -2.19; 36.7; 35.1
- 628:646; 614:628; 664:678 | -1.61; 41.6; 24.7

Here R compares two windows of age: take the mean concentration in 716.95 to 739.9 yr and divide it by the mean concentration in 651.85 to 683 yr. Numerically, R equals 1.58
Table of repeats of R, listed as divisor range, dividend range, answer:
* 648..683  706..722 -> 1.52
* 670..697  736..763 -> 1.29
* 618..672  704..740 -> 1.14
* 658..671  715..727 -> 1.41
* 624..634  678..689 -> 0.52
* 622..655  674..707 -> 0.73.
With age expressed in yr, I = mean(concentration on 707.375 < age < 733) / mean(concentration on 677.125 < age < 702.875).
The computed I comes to 1.50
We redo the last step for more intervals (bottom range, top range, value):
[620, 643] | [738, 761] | 0.78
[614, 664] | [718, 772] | 0.88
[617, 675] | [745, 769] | 0.71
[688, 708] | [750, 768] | 0.66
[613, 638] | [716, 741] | 1.04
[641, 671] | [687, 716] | 1.07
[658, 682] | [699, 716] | 1.57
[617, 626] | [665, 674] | 0.65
